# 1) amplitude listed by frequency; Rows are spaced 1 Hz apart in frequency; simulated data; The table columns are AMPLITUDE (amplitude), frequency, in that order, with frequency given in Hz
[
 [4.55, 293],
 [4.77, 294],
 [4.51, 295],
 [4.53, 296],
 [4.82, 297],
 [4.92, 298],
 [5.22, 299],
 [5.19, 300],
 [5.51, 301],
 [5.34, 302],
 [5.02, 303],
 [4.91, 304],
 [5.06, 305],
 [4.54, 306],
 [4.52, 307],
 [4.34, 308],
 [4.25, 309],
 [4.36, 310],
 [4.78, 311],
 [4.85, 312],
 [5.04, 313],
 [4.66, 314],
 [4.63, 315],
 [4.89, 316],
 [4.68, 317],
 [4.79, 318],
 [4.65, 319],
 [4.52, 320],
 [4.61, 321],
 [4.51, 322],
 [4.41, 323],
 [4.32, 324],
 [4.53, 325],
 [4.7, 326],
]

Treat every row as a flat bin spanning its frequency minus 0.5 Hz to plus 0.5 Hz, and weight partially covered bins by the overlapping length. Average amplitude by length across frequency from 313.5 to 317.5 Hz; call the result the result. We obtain 4.71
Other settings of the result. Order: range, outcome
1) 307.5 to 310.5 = 4.32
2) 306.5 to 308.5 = 4.43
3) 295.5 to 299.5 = 4.87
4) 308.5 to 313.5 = 4.66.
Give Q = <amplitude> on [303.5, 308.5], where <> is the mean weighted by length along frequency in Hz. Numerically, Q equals 4.67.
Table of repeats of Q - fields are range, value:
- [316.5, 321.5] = 4.65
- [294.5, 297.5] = 4.62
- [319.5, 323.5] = 4.51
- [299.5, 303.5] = 5.26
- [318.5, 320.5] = 4.58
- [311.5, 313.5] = 4.95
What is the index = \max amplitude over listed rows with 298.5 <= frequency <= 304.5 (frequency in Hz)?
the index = 5.51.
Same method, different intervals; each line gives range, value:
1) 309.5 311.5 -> 4.78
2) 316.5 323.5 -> 4.79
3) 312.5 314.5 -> 5.04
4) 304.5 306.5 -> 5.06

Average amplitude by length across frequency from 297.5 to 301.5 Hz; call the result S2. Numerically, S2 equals 5.21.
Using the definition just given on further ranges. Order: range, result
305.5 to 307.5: 4.53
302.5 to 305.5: 5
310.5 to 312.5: 4.81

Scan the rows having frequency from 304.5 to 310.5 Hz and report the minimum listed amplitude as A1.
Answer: 4.25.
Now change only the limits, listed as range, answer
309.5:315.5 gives 4.36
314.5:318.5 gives 4.63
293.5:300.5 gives 4.51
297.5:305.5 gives 4.91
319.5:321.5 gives 4.52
